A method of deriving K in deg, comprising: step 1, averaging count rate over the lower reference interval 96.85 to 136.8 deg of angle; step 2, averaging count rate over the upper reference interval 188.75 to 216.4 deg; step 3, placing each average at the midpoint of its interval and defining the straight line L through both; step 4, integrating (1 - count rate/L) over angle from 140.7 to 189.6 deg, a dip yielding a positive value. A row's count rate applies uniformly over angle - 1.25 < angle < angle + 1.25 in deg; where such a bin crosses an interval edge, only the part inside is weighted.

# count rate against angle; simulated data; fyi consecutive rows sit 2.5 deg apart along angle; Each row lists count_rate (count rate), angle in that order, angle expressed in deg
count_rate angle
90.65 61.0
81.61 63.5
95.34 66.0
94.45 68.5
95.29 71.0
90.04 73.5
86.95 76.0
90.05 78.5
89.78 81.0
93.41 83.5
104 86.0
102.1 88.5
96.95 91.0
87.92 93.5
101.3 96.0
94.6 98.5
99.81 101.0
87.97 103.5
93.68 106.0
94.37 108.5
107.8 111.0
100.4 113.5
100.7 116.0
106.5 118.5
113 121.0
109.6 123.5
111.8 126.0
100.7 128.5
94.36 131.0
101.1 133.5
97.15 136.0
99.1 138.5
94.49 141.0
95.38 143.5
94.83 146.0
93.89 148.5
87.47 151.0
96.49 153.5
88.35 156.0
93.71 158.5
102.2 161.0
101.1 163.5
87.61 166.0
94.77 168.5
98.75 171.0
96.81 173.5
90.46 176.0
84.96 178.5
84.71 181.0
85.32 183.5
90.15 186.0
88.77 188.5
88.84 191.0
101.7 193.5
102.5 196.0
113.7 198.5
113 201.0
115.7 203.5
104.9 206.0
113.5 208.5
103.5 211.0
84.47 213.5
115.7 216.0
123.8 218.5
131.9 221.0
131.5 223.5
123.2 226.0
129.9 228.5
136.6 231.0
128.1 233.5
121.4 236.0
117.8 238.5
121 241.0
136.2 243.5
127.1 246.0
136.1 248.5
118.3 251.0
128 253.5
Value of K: 4.9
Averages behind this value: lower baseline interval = 101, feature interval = 92.5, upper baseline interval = 104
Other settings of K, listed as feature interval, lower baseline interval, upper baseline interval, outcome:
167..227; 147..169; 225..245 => 4.1 deg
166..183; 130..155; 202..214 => 1.6 deg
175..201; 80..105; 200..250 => 4.5 deg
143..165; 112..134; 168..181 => 0.5 deg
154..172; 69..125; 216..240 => 2.7 deg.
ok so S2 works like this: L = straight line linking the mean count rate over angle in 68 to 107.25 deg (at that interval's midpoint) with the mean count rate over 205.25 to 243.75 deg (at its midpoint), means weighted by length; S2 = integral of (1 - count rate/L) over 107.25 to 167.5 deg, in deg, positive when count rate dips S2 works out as 2.7 deg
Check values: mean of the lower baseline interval 94.3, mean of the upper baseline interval 120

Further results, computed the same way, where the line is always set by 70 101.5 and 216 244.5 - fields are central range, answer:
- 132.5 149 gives 1.6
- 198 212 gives 1.2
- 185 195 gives 2.1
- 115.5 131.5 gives -0.5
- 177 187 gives 2.6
